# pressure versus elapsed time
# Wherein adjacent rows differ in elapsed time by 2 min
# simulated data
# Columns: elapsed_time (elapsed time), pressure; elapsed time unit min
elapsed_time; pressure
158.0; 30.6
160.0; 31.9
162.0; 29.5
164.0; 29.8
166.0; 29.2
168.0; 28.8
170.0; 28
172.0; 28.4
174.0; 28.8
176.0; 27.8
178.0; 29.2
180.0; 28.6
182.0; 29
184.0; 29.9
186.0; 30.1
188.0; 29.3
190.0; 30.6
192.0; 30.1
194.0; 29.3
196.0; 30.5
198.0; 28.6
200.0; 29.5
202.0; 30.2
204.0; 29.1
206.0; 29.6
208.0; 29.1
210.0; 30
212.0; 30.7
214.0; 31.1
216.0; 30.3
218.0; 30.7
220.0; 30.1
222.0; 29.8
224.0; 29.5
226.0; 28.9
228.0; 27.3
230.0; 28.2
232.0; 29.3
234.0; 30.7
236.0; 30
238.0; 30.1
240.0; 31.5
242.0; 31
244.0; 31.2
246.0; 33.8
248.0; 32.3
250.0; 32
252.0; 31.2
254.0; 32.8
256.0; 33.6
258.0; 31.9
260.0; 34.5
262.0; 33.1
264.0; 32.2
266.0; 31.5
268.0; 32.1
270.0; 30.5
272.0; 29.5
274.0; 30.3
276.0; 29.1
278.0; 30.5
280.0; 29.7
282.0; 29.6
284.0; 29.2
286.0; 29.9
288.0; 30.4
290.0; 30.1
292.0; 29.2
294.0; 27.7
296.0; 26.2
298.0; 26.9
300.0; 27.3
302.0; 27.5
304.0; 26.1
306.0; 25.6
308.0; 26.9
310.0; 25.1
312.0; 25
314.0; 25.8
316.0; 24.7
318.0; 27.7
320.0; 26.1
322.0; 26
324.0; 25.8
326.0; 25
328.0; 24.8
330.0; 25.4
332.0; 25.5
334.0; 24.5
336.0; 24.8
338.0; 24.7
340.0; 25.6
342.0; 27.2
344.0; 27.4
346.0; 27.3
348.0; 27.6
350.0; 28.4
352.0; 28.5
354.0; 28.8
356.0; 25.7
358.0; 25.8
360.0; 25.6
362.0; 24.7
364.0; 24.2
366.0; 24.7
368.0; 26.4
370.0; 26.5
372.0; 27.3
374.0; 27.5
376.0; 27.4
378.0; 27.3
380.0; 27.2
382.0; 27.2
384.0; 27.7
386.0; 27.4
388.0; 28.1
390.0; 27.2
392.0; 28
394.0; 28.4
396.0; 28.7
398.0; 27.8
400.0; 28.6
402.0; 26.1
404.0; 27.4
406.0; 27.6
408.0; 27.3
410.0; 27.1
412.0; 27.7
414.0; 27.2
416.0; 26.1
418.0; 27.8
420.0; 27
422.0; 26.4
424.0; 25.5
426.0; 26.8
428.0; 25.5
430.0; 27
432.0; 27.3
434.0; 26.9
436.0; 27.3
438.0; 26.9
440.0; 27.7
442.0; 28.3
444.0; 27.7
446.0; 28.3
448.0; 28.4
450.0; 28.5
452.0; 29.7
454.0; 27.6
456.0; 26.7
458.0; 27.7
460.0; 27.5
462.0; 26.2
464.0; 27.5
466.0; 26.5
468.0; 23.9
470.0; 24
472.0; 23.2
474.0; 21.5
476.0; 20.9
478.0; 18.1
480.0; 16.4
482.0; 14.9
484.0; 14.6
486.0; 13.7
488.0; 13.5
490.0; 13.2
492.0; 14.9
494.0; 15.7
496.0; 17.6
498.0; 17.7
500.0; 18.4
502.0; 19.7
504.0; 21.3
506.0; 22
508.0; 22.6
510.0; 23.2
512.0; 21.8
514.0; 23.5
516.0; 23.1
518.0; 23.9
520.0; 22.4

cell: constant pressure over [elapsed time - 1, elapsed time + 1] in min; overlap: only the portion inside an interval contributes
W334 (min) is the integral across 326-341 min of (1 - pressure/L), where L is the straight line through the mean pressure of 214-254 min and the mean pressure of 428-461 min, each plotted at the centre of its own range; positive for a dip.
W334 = 2.1 min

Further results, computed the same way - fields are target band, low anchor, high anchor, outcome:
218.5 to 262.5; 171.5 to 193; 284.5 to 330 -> -4.5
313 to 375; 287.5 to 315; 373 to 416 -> 2.6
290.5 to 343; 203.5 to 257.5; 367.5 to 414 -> 5.1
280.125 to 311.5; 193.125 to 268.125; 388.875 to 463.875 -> 1.9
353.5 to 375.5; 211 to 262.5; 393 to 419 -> 1.8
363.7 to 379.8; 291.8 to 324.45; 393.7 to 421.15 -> 0.3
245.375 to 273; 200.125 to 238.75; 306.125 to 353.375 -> -3.7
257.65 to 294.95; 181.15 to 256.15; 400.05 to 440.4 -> -1.6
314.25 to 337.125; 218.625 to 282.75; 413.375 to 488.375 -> 2.5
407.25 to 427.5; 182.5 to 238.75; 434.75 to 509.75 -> -2.4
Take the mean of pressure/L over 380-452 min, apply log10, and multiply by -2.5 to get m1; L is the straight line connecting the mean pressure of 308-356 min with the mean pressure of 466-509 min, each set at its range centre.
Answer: -0.24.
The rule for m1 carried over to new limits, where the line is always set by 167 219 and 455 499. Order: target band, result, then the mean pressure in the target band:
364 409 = -0.18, 27.3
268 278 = -0.12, 30.1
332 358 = -0.09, 26.6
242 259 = -0.17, 32.3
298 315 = -0.02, 26.2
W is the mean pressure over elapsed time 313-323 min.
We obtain 26.1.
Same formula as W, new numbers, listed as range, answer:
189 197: 30.1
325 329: 24.9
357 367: 25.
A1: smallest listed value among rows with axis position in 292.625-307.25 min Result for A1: 25.6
